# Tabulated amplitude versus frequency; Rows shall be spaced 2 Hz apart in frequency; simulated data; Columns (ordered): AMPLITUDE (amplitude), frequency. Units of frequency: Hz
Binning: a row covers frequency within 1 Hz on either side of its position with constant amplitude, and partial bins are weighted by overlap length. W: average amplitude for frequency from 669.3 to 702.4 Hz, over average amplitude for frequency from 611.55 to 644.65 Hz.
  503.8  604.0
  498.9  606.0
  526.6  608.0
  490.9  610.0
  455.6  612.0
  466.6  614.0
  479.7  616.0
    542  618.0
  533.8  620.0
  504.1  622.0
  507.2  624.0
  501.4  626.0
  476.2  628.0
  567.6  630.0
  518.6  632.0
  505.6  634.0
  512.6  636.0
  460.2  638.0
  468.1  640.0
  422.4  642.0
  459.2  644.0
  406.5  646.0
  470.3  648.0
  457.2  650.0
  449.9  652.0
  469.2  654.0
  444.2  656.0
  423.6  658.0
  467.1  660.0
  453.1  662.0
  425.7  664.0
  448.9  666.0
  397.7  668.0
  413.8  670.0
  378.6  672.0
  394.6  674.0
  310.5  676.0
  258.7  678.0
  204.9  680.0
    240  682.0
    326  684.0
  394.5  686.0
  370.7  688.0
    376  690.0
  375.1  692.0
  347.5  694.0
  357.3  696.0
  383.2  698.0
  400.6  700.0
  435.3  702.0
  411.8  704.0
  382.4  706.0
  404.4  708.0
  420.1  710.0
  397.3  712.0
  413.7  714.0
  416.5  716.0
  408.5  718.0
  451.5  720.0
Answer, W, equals 0.71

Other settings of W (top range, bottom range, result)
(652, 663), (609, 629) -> 0.91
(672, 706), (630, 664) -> 0.76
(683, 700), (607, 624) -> 0.74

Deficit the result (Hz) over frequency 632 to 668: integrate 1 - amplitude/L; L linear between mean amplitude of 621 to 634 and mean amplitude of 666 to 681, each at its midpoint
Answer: -2.33 Hz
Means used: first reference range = 512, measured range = 456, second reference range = 344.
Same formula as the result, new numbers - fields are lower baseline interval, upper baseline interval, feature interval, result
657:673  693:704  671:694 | 4.2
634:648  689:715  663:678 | 1.4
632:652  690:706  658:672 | 0.1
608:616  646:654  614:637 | -2.0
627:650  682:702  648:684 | 2.8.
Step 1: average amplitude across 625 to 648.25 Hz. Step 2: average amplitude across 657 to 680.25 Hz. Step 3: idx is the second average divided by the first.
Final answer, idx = 0.8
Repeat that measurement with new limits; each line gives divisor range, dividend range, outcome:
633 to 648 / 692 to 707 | 0.84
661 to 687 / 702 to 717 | 1.14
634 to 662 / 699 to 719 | 0.90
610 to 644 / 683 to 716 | 0.79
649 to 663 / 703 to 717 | 0.90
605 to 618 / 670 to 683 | 0.63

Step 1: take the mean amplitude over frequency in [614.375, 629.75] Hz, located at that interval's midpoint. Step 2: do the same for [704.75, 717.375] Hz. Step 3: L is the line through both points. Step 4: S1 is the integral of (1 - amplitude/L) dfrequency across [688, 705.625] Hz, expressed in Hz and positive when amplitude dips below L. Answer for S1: 1.5 Hz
